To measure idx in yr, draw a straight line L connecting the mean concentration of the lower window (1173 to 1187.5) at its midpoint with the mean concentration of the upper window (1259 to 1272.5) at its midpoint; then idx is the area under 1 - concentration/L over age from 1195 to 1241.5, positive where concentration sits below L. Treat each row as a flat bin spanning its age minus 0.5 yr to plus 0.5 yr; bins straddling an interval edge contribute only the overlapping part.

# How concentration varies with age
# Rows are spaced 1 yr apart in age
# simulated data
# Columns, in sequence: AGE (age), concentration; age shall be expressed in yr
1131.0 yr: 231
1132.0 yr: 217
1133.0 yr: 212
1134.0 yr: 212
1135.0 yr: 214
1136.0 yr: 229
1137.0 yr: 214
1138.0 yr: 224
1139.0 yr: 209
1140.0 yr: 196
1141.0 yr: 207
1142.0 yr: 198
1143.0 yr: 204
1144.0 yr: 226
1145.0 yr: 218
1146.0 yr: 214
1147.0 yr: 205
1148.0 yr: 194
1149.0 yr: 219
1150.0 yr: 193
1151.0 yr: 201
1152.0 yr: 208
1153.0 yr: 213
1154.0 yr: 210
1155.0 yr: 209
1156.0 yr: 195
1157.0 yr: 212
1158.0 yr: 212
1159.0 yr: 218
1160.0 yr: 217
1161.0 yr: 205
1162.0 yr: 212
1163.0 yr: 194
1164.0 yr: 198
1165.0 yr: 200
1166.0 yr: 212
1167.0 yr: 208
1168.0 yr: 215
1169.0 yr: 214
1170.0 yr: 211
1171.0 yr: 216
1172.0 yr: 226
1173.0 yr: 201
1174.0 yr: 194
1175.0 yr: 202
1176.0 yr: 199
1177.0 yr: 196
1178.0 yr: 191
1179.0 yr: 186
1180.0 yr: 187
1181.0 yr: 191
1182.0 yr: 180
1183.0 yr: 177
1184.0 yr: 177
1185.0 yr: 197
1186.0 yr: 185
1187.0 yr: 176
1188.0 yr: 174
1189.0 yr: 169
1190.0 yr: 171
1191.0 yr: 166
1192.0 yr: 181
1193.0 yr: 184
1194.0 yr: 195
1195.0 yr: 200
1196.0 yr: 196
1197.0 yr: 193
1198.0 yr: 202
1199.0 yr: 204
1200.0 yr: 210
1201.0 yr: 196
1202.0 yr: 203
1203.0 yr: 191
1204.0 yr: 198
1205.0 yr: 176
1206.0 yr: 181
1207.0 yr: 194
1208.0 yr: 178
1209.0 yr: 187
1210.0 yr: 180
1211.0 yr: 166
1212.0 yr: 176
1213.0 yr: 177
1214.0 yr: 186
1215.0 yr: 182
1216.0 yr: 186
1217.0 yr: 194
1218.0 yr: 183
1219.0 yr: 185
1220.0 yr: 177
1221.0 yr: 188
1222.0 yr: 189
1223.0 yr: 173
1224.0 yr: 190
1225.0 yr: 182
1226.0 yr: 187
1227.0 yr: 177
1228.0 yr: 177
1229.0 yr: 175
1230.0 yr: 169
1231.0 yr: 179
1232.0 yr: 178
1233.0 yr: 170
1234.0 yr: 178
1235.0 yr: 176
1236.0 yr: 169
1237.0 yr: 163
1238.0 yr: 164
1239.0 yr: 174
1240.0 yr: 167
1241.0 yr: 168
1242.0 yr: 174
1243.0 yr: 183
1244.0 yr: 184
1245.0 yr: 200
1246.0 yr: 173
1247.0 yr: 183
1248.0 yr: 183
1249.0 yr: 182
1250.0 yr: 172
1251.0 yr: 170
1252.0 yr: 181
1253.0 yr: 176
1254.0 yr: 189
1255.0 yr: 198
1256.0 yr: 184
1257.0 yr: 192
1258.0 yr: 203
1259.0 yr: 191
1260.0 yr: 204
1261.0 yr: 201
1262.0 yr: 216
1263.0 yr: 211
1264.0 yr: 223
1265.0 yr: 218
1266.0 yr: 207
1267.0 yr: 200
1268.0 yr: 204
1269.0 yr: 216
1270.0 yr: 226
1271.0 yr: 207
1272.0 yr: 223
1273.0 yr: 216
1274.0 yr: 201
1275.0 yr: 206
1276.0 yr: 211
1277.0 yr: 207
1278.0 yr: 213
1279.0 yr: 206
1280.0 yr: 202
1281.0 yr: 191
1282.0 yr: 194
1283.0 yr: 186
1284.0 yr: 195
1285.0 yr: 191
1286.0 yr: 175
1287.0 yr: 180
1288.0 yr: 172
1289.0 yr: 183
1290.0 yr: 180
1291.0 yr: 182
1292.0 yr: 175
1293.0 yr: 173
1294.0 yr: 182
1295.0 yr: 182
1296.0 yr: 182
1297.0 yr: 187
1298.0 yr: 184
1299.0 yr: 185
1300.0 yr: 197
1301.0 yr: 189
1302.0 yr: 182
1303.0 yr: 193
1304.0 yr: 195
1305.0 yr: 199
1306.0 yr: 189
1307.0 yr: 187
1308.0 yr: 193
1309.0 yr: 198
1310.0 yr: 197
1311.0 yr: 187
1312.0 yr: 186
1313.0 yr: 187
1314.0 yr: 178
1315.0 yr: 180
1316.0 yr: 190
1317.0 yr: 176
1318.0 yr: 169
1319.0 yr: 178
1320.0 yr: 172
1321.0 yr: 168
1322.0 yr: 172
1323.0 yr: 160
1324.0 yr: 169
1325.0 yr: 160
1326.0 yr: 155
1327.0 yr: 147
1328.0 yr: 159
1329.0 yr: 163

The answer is 3.72 yr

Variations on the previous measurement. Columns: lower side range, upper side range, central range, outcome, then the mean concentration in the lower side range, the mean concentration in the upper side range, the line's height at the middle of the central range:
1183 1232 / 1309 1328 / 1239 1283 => -4.13 yr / 184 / 174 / 180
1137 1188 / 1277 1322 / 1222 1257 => 2.76 yr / 203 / 186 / 194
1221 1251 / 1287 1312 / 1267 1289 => -2.10 yr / 177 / 186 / 183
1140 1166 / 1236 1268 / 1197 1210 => 0.31 yr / 207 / 188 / 197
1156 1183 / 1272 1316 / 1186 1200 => 1.00 yr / 203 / 191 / 201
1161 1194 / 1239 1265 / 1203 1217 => 0.63 yr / 194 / 189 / 191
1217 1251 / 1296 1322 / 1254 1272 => -2.49 yr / 178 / 186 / 181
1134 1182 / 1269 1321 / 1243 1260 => 0.88 yr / 207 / 191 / 196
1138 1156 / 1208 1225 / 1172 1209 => 0.43 yr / 207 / 182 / 192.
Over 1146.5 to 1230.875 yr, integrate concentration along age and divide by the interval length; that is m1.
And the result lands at 193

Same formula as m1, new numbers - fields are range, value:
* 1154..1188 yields 200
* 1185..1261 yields 183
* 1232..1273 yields 190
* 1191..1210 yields 192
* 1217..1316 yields 189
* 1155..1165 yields 207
